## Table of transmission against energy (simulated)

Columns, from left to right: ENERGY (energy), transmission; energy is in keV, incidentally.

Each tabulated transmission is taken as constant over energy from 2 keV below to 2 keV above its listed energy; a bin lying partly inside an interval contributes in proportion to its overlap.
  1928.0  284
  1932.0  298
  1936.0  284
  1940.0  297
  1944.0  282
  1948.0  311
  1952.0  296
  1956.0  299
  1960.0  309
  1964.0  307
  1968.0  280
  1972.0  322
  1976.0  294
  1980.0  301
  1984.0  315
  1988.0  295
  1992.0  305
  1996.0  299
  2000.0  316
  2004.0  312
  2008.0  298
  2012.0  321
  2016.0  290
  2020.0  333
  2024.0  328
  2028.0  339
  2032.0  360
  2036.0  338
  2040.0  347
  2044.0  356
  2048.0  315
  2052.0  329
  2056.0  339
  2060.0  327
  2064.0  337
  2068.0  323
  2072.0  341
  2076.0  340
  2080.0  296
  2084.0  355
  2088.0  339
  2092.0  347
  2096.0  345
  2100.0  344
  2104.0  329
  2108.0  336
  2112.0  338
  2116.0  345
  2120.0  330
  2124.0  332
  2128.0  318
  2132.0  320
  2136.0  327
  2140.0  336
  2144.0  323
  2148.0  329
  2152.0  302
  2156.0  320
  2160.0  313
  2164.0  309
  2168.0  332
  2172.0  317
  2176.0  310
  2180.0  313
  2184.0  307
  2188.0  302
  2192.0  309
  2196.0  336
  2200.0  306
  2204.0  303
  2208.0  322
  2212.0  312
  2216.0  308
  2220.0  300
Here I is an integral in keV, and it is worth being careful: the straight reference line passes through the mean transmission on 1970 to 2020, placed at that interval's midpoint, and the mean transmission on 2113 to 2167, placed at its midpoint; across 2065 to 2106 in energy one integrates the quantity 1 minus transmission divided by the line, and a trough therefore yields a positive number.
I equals -2.4 keV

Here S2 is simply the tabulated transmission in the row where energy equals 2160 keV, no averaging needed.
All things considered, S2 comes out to 313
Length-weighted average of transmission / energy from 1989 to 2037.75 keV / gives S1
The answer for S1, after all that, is 319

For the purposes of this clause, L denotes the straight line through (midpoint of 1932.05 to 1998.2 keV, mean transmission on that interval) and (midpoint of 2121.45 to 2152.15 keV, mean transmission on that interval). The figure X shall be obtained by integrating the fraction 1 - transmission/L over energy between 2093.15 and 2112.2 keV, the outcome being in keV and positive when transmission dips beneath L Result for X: -1.1 keV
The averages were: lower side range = 300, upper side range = 325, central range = 339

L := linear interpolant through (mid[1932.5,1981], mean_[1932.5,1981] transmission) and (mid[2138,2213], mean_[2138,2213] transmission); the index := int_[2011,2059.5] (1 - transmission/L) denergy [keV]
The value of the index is -4.50 keV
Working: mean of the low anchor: 298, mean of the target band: 333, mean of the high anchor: 316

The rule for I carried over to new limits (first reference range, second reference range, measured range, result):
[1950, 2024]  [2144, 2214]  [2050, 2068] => -1.3 keV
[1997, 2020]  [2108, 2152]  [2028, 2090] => -3.7 keV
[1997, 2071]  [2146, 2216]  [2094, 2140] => -1.9 keV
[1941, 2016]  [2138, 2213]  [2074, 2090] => -1.2 keV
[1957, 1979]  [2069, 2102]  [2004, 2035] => -0.6 keV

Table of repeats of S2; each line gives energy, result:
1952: 296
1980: 301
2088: 339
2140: 336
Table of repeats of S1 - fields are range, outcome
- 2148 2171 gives 316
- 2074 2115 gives 337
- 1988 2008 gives 306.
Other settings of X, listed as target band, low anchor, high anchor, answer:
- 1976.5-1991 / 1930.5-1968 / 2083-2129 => 0.2 keV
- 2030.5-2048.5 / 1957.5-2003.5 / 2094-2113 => -1.4 keV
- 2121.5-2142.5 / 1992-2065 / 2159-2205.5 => -0.6 keV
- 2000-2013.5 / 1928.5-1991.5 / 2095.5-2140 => -0.1 keV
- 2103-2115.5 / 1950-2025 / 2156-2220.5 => -1.0 keV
